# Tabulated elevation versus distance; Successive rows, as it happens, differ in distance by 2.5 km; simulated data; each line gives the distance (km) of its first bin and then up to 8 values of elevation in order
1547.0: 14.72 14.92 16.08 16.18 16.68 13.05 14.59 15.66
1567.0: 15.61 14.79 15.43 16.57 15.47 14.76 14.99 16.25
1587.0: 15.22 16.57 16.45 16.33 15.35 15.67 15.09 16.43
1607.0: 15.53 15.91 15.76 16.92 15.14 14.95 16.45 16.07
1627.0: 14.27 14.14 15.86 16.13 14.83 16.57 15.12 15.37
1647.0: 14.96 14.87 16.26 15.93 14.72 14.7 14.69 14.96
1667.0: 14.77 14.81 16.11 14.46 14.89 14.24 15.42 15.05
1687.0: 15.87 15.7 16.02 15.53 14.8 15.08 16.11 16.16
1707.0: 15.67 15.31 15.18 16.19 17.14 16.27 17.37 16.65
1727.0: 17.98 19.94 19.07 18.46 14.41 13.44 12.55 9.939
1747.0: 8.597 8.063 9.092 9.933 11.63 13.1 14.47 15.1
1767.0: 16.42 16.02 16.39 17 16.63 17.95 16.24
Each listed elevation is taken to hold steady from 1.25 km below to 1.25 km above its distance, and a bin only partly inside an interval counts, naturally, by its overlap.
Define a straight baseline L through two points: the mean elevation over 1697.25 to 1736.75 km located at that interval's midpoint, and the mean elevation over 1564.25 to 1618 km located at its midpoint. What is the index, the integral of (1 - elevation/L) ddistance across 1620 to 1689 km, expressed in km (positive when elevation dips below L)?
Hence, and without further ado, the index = 4.2 km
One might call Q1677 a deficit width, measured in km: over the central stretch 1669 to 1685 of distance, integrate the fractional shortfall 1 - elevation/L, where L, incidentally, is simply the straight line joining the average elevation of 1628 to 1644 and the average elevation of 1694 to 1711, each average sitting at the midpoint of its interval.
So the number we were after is 0.5 km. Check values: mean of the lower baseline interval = 15.4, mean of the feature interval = 15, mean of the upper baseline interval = 15.5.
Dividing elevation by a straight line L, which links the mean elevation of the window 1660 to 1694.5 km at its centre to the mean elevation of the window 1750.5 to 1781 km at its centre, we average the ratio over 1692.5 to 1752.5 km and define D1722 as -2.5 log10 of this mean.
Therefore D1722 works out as -0.02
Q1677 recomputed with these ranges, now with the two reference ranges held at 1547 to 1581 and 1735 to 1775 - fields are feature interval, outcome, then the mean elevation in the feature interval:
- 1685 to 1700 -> -2.0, 15.5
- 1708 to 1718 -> -1.8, 15.9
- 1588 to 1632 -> -2.8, 15.7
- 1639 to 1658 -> -1.6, 15.4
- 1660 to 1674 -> -1.0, 15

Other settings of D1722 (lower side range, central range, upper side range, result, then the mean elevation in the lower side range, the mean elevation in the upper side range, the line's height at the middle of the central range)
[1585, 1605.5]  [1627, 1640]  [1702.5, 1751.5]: 0.024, 15.9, 15.1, 15.7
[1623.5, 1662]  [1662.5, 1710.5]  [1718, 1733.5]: 0.092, 15.3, 17.9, 16.7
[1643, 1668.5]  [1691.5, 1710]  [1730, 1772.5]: -0.092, 15.1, 13.4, 14.3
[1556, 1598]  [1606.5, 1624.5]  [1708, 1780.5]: -0.034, 15.5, 14.8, 15.4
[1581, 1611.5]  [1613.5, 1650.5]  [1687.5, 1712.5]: 0.021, 15.8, 15.6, 15.7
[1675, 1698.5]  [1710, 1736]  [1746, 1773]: -0.238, 15.3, 12.6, 13.9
